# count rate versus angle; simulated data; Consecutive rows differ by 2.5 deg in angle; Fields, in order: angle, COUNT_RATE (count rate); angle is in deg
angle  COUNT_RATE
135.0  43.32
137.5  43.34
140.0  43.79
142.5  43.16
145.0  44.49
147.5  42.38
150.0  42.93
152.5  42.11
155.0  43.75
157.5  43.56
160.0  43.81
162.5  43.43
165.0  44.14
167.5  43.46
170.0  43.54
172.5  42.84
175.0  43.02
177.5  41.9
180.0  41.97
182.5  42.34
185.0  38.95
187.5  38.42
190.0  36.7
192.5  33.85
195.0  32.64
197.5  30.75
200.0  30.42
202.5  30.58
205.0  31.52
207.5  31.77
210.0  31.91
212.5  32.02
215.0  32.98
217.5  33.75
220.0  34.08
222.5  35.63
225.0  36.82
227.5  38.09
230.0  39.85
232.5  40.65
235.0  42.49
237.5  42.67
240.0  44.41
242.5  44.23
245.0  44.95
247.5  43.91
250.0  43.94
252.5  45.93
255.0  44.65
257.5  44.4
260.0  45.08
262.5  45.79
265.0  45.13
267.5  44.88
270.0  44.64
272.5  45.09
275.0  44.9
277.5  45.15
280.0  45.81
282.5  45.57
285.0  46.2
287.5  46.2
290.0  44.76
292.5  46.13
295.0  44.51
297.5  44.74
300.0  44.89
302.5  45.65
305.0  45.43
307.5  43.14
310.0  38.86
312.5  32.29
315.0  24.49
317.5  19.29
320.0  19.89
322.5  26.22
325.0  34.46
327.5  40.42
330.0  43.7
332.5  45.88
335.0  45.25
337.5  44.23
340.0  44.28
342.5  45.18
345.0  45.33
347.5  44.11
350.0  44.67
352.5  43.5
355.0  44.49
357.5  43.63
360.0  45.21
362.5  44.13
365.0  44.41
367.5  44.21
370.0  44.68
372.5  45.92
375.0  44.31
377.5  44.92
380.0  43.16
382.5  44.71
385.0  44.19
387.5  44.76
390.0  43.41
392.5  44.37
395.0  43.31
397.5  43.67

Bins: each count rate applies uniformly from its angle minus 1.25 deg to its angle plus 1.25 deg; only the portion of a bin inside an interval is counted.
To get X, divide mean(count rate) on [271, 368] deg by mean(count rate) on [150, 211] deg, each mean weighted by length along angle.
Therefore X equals 1.08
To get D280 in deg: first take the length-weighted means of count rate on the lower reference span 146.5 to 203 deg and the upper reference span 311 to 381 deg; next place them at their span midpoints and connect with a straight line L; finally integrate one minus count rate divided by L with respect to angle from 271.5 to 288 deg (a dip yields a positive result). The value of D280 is -2.2 deg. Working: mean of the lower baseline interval 40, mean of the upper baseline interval 40.4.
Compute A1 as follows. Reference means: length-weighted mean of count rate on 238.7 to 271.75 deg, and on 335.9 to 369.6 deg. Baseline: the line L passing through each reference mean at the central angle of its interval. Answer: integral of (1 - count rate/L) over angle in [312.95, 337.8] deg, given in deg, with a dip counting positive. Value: 5.90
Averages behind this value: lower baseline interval 44.8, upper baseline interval 44.4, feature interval 33.9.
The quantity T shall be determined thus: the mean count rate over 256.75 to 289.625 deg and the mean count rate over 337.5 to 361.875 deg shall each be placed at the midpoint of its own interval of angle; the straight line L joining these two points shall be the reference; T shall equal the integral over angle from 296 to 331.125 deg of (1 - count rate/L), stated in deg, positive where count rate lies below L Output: 6.9 deg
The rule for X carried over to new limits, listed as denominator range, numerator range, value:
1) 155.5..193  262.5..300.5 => 1.09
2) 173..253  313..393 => 1.09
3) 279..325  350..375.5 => 1.14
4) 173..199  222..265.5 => 1.12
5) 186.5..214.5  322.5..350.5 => 1.30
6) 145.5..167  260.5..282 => 1.04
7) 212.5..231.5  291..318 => 1.11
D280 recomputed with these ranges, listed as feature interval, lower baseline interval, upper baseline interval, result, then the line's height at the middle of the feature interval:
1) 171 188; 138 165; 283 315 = 0.70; 43.3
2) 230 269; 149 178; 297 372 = -2.03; 41.9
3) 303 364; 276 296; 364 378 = 7.41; 45.1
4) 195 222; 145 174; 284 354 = 6.57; 42.4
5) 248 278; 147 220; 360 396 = -3.10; 40.7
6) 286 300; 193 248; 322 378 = -1.70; 40.4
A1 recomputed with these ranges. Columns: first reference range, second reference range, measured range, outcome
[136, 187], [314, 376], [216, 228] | 1.9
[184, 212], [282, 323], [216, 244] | -3.4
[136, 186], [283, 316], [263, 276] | -0.8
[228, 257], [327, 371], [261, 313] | -0.8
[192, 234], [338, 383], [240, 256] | -3.5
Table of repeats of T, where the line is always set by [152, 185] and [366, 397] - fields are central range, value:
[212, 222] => 2.3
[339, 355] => -0.2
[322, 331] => 1.5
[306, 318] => 3.1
